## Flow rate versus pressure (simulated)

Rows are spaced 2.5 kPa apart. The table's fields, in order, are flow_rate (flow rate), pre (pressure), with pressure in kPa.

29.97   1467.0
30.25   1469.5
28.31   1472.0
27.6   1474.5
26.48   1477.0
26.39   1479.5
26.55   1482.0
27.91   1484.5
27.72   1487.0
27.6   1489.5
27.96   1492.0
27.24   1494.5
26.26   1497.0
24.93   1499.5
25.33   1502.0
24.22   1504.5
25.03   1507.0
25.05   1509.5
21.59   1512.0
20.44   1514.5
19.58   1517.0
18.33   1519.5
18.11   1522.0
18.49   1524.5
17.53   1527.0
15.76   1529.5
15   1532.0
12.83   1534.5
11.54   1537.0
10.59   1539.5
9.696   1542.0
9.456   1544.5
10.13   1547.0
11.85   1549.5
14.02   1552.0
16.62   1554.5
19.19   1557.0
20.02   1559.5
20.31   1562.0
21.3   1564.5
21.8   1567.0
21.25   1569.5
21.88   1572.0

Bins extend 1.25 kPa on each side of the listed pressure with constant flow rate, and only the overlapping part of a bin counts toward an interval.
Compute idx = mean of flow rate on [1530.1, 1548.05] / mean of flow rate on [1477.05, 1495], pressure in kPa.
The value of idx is 0.4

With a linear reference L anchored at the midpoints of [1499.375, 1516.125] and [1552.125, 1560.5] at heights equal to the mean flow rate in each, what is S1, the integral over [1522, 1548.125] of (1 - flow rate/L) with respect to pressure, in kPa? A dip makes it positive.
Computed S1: 9.2 kPa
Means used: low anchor 23.6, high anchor 18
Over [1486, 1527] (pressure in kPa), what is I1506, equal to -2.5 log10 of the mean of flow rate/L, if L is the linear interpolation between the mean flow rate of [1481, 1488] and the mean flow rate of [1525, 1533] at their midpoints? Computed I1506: -0.07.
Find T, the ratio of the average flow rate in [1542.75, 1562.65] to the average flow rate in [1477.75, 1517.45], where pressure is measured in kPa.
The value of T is 0.59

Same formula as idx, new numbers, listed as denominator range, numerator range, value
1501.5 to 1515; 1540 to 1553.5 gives 0.47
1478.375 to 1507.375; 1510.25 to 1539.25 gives 0.65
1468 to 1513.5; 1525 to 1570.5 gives 0.59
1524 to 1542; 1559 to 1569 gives 1.49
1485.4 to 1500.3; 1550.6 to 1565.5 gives 0.68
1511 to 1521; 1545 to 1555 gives 0.63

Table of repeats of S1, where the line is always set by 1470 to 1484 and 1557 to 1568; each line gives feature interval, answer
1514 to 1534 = 5.1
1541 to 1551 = 5.3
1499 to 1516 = 0.9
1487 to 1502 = -0.5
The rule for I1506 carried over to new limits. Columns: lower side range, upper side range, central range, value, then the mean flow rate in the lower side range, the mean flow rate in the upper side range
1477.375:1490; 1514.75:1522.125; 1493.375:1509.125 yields -0.11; 27.2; 19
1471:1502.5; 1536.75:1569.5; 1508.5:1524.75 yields 0.08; 27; 15.5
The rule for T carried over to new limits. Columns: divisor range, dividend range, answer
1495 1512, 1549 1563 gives 0.69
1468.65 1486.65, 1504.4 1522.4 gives 0.78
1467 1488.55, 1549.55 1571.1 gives 0.68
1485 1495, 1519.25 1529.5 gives 0.64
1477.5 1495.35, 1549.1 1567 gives 0.67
